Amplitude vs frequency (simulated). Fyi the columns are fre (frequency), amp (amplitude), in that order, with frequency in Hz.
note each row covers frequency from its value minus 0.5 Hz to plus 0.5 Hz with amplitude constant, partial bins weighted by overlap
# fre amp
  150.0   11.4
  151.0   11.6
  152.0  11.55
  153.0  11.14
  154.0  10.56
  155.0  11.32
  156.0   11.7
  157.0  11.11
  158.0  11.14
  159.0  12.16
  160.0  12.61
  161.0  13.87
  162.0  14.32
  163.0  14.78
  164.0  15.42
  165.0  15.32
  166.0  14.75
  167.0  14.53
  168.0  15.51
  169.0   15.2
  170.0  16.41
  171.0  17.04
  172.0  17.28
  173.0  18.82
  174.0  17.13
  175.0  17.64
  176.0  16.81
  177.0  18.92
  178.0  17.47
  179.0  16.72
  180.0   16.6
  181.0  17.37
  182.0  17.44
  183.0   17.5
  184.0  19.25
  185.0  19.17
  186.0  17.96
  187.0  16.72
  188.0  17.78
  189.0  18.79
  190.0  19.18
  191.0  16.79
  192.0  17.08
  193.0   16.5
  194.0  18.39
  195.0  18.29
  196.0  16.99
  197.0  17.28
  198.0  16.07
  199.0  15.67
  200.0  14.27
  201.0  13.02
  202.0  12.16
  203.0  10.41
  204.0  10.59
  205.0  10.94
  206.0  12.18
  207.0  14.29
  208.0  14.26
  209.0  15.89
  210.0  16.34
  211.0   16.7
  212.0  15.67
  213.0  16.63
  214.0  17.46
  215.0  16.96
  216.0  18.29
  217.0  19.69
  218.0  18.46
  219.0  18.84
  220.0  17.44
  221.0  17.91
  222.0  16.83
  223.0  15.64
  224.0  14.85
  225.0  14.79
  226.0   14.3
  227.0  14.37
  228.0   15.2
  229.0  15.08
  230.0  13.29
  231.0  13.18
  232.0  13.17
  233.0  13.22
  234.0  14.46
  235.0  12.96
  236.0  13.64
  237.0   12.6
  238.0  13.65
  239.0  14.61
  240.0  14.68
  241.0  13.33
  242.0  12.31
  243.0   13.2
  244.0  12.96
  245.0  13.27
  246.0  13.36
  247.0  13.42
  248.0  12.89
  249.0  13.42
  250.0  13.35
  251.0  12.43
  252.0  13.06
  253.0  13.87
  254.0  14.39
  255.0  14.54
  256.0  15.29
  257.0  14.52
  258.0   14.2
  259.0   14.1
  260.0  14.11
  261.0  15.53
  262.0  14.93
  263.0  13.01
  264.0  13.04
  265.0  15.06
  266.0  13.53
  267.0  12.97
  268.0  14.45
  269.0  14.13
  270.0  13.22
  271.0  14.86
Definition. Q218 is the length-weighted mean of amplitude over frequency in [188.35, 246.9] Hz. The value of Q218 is 15.1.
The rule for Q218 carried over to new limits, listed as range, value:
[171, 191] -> 17.8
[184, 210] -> 15.7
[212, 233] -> 16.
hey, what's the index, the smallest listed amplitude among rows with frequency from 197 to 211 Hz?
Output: 10.41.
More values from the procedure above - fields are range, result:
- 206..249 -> 12.18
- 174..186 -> 16.6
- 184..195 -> 16.5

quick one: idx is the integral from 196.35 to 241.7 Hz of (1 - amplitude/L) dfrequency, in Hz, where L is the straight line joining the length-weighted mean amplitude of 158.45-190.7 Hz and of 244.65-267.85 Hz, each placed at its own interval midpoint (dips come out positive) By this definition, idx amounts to 0.5 Hz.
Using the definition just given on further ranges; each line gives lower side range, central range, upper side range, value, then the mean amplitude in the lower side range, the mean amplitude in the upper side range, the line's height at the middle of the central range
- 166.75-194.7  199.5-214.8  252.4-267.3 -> 2.06 Hz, 17.4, 14.2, 16.3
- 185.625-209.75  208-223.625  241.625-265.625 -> -2.32 Hz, 15.5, 13.8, 14.9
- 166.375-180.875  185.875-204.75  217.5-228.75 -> 0.79 Hz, 16.9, 16.2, 16.6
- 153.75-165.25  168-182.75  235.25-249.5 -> -4.78 Hz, 12.9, 13.4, 13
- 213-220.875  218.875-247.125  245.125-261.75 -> 3.36 Hz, 18.1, 13.9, 16.2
